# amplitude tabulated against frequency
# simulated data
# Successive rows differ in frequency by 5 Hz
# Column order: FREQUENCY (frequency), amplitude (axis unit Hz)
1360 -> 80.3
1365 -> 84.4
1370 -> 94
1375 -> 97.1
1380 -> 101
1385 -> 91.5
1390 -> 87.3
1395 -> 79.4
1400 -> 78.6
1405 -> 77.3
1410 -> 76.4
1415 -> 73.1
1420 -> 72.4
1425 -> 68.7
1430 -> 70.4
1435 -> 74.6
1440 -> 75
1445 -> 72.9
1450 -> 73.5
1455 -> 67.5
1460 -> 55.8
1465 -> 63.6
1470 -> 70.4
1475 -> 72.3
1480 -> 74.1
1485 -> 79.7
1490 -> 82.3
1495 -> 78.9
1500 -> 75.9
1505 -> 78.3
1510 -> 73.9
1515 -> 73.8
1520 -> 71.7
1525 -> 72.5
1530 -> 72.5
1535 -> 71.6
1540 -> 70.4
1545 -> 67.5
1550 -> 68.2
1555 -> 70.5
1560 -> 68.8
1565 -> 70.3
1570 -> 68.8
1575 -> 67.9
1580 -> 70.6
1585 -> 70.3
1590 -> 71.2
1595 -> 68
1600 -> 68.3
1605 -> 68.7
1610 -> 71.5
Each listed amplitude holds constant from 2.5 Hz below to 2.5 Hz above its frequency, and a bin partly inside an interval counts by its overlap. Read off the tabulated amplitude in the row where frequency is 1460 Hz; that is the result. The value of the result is 55.8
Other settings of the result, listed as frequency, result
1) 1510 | 73.9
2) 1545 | 67.5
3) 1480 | 74.1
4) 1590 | 71.2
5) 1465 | 63.6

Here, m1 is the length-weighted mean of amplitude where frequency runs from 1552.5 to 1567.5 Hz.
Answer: 69.9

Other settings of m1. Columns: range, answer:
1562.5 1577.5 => 69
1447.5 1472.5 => 66.2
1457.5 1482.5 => 67.2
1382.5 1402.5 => 84.2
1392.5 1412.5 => 77.9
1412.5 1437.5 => 71.8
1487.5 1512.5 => 77.9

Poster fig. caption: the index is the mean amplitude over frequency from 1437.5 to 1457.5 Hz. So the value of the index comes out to 72.2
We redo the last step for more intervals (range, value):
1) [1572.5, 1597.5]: 69.6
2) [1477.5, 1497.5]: 78.8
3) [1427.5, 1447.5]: 73.2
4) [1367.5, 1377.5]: 95.5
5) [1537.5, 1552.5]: 68.7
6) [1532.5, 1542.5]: 71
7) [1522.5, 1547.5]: 70.9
